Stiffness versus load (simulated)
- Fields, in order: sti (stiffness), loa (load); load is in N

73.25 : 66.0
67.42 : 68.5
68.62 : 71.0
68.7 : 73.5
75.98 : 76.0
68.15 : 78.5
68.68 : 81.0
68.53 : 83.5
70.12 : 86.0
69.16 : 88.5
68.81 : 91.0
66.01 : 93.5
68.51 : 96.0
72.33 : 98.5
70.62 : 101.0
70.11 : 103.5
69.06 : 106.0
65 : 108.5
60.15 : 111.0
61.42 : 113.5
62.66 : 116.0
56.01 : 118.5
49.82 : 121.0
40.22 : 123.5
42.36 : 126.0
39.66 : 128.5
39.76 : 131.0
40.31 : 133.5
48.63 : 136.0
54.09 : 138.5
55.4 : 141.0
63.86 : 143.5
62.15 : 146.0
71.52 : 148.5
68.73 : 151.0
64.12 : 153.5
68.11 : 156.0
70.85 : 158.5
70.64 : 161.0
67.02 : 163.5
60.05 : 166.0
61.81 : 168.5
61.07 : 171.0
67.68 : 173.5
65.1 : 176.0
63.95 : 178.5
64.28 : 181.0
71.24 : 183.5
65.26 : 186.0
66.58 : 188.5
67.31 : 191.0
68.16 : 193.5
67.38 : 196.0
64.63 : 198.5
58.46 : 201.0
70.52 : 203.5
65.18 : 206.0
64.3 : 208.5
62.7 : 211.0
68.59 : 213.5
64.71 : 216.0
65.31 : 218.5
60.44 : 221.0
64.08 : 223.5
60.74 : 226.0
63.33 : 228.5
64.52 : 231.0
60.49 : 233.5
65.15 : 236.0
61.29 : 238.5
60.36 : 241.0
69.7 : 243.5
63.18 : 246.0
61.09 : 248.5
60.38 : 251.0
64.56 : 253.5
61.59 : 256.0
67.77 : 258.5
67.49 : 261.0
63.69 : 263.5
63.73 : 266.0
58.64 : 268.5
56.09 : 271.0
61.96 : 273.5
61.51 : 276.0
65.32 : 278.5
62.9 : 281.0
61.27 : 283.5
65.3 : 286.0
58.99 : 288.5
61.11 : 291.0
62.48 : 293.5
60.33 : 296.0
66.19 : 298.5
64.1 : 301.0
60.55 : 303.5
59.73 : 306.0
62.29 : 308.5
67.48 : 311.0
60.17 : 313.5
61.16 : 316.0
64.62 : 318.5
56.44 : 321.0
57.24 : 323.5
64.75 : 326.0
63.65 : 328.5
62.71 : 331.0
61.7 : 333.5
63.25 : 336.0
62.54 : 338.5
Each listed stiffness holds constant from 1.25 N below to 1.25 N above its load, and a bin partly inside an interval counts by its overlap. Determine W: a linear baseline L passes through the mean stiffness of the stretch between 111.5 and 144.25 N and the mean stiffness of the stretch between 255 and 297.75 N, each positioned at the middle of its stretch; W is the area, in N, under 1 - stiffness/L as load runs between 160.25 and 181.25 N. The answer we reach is -4.2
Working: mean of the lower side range 50.3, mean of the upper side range 62.4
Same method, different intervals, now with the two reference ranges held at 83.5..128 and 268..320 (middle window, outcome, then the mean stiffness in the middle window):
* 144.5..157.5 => -1.0 N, 66.9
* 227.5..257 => -0.4 N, 63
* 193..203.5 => -0.5 N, 65.1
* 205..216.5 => -0.6 N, 65.1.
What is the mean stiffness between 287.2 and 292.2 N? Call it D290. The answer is 60.1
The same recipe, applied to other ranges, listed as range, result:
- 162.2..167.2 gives 63.6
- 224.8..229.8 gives 62.1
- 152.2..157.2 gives 66.1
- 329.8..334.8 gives 62.2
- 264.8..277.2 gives 60.4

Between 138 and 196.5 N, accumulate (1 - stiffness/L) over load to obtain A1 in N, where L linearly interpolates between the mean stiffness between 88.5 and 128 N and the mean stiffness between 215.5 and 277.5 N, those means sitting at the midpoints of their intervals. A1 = -3.2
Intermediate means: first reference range 61.4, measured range 65.4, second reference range 62.9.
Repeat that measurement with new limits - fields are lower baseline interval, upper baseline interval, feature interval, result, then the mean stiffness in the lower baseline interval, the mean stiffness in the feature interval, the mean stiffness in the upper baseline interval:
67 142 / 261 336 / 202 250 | -1.8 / 60.9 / 63.9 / 62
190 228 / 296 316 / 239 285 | 0.6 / 64.8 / 62.8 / 62.7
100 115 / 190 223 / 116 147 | 7.5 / 65.9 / 49.8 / 65.2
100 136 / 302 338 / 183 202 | -2.9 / 54.5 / 66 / 61.9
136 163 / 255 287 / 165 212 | -0.9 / 64.2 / 65.1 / 62.9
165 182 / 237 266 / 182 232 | -1.3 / 63.5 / 65.2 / 63.7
